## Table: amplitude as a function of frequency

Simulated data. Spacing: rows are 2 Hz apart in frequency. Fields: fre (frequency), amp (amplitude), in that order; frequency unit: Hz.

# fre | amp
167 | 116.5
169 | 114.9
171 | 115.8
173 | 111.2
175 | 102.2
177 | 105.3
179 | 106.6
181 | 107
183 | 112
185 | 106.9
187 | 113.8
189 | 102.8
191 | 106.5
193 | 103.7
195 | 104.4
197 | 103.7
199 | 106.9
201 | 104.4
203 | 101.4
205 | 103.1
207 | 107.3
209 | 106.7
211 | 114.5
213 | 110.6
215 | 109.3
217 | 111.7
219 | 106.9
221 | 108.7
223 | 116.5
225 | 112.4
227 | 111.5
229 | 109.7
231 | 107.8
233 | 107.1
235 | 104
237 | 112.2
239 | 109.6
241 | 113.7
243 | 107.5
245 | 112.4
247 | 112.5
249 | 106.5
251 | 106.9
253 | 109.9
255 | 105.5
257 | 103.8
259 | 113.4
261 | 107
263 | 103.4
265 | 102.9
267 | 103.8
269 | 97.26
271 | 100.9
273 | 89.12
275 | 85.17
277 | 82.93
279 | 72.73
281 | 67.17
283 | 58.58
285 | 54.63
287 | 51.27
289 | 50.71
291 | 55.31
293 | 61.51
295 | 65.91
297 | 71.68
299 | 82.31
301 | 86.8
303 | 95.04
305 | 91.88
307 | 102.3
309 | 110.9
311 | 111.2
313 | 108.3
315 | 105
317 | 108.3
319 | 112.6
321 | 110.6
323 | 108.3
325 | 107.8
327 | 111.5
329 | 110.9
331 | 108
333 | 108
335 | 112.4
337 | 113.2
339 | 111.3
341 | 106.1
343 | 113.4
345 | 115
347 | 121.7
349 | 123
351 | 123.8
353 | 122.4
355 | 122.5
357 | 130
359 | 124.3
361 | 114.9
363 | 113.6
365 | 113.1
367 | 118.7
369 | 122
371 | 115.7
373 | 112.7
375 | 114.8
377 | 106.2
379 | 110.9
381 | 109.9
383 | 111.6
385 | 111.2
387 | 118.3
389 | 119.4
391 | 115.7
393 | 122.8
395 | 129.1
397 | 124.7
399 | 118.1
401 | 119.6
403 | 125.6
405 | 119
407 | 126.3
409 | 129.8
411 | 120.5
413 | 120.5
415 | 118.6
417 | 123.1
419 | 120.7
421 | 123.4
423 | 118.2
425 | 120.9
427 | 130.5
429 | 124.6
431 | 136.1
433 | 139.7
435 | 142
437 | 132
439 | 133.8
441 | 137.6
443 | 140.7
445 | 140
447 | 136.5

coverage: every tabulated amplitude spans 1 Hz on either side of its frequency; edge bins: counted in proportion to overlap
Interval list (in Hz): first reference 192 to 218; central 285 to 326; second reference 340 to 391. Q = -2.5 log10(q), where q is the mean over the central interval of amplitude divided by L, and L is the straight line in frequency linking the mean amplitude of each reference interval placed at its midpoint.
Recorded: 0.26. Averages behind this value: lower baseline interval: 107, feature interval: 89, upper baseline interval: 117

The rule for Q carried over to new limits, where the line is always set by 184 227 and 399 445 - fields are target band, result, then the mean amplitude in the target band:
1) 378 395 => 0.08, 116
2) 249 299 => 0.32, 84.6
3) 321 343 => 0.09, 110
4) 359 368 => 0.06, 116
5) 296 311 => 0.25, 92.9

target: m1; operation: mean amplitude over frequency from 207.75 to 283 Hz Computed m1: 104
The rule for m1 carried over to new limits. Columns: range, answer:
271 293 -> 68.1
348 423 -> 119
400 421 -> 122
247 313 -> 88.4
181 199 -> 107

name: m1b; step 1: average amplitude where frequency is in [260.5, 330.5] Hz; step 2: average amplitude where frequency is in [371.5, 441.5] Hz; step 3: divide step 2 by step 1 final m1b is 1.4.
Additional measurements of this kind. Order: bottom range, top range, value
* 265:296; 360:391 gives 1.54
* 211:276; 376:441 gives 1.15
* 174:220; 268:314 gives 0.75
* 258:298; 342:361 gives 1.52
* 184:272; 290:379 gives 0.99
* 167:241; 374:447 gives 1.14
